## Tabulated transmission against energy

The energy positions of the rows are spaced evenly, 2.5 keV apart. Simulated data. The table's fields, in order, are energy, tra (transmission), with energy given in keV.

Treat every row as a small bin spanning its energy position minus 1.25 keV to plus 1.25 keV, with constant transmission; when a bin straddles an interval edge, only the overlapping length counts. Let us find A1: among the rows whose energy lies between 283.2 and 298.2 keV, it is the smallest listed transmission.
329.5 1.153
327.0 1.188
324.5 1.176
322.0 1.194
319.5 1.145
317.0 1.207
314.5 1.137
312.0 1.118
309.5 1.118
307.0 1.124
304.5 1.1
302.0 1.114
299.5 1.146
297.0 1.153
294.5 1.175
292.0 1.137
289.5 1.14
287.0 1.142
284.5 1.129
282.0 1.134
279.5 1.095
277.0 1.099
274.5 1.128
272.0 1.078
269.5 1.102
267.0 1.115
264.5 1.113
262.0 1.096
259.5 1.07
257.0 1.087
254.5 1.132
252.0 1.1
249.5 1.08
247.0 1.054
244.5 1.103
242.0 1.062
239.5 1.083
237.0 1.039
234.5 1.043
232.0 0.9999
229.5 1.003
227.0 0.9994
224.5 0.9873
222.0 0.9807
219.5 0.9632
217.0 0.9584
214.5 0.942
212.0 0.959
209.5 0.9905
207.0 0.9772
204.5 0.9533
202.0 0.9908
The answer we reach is 1.129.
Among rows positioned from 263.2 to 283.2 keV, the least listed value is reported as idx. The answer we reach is 1.078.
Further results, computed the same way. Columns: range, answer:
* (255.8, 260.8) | 1.07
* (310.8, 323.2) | 1.118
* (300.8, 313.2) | 1.1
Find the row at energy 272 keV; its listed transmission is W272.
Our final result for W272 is 1.078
